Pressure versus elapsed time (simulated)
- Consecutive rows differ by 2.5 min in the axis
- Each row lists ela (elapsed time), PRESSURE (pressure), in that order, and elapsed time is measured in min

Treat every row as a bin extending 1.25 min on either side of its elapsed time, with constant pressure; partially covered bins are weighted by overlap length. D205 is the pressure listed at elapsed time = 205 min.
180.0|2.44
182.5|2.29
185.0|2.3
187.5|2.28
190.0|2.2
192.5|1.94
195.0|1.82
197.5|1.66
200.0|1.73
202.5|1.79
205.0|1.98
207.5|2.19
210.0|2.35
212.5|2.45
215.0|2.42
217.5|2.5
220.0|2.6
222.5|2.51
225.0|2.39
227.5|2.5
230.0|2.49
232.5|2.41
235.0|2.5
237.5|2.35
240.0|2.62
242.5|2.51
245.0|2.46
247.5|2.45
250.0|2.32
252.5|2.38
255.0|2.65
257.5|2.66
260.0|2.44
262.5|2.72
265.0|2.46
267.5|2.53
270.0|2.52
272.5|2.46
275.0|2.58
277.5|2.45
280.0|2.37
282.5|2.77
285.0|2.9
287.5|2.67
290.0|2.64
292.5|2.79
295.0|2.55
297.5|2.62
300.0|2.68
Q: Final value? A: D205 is 1.98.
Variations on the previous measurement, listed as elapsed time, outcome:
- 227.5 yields 2.5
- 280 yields 2.37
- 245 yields 2.46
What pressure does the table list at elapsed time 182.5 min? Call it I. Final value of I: 2.29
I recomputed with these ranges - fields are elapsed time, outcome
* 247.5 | 2.45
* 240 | 2.62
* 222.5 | 2.51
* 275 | 2.58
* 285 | 2.9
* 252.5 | 2.38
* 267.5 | 2.53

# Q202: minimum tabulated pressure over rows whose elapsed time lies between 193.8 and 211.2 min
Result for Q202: 1.66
